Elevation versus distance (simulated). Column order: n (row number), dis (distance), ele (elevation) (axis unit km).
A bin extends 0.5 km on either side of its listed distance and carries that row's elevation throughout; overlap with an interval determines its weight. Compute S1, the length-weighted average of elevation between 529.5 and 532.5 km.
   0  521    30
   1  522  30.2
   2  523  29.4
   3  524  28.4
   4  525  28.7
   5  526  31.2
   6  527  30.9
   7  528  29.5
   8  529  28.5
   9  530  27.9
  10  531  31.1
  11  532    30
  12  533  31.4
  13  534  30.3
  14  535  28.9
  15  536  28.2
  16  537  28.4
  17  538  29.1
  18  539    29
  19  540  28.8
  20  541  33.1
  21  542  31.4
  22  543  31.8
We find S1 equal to 29.7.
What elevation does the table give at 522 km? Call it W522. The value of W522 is 30.2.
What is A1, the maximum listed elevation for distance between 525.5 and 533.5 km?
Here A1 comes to 31.4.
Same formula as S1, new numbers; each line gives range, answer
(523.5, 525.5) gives 28.5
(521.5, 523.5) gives 29.8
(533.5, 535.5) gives 29.6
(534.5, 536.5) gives 28.5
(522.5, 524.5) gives 28.9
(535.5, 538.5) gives 28.6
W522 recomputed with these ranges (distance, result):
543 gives 31.8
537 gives 28.4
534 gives 30.3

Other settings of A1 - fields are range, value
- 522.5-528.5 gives 31.2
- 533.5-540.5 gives 30.3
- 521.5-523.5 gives 30.2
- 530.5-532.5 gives 31.1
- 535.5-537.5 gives 28.4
